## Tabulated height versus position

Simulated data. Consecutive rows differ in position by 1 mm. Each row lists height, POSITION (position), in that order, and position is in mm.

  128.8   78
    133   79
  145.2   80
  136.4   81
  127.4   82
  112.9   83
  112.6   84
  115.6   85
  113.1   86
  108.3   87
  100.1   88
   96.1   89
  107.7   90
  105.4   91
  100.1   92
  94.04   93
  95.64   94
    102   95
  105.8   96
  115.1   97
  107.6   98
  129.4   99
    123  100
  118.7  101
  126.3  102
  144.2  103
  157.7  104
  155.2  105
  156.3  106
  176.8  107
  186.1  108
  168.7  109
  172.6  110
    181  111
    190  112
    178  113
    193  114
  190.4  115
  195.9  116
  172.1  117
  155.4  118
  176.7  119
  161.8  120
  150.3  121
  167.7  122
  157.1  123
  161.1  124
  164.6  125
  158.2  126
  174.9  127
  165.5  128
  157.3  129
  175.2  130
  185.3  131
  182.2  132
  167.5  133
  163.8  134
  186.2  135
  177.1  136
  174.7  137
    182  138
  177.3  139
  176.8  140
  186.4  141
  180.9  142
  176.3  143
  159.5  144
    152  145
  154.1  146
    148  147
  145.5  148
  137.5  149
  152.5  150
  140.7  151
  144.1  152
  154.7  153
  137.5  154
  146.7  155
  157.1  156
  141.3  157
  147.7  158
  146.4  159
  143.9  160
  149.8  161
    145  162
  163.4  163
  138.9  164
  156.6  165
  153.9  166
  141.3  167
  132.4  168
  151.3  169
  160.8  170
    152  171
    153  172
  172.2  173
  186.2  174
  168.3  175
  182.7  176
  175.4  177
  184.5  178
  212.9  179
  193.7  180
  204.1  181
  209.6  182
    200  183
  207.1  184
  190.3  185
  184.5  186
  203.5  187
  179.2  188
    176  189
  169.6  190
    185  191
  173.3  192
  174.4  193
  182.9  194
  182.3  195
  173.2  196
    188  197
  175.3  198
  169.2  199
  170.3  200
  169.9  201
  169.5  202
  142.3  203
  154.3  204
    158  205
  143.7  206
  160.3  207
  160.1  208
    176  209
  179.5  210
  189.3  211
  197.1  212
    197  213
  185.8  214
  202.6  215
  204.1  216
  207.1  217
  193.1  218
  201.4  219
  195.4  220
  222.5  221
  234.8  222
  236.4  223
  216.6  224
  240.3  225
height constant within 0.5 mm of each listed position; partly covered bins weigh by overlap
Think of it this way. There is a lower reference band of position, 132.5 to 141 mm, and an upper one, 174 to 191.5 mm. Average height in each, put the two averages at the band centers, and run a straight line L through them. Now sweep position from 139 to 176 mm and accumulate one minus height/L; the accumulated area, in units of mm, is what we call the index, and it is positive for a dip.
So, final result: 5.5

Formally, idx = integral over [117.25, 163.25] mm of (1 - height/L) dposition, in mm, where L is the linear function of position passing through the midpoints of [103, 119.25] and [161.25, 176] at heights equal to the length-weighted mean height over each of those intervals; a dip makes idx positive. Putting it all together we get 1.15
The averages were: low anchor 174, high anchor 156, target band 161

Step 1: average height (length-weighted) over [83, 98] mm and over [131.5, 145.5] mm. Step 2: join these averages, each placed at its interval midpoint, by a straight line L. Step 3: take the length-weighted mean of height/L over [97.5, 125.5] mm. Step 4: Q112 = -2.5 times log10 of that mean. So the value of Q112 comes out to -0.19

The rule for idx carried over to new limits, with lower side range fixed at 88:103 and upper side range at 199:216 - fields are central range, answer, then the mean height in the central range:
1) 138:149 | -2.3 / 165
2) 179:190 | -2.4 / 194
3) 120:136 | -4.9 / 168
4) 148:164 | -0.3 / 147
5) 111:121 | -4.7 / 178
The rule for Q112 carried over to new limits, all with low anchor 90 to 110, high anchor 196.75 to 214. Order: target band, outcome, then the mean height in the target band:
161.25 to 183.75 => -0.077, 170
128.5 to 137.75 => -0.216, 175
